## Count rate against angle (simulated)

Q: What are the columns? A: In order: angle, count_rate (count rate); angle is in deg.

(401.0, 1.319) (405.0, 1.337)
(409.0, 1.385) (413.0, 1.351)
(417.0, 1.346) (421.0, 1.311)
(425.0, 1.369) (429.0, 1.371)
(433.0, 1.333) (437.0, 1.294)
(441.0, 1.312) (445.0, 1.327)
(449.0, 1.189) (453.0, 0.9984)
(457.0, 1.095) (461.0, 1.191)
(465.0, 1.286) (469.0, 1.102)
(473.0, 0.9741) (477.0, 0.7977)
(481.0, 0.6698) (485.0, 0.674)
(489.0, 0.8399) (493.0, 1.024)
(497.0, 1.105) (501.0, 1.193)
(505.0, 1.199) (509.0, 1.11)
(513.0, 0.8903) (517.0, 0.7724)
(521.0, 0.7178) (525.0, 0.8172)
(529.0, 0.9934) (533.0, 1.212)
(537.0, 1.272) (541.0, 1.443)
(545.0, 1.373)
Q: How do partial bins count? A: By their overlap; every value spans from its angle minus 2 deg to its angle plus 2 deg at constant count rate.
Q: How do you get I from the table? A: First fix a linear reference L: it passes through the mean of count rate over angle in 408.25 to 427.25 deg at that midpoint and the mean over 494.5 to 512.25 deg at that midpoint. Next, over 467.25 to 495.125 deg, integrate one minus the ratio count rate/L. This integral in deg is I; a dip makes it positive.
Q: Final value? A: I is 7.5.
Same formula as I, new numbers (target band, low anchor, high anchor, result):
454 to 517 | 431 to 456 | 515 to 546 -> 8.3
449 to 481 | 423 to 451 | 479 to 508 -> 2.7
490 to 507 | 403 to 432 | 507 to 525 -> -2.9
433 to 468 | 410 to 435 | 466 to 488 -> -3.8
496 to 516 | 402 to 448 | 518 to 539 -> -0.3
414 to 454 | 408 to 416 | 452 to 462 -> -2.0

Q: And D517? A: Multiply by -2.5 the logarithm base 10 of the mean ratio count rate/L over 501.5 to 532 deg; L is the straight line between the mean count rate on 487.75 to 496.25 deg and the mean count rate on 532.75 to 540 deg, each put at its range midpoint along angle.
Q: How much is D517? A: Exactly 0.19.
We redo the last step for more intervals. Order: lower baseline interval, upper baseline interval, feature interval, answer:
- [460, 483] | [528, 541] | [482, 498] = 0.20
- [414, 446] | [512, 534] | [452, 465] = 0.06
